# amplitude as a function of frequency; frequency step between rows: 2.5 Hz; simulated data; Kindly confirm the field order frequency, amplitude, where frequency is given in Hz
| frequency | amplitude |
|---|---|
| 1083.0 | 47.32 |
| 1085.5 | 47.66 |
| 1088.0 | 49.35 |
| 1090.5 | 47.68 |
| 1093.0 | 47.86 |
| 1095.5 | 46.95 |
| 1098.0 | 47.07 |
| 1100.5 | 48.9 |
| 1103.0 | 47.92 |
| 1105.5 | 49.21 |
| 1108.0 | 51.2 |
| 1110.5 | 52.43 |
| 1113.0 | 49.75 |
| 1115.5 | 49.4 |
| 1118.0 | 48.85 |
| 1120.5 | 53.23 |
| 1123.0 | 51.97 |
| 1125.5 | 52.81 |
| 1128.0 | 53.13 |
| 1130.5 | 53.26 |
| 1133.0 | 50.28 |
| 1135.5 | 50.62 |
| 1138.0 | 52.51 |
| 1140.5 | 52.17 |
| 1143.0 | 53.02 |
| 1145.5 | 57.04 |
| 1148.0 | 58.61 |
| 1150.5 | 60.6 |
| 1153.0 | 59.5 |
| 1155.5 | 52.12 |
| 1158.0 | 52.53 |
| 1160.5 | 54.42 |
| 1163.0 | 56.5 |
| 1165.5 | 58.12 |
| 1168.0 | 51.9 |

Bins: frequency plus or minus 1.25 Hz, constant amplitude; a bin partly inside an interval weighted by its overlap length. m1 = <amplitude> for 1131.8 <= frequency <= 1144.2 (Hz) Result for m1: 51.7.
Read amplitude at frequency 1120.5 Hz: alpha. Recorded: 53.23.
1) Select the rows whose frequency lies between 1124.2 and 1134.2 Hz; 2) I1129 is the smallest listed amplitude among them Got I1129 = 50.28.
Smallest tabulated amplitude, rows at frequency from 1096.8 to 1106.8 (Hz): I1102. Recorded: 47.07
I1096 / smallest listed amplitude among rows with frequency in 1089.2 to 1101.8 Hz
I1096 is 46.95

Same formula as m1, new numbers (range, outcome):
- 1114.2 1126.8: 51.3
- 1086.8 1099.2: 47.8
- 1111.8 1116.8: 49.6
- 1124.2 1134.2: 52.4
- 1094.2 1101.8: 47.6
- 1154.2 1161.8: 53.1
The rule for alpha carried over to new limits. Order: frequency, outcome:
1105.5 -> 49.21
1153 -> 59.5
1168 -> 51.9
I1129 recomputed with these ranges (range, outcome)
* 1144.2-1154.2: 57.04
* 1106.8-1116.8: 49.4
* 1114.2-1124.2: 48.85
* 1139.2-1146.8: 52.17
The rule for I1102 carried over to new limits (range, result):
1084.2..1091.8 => 47.66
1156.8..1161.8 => 52.53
